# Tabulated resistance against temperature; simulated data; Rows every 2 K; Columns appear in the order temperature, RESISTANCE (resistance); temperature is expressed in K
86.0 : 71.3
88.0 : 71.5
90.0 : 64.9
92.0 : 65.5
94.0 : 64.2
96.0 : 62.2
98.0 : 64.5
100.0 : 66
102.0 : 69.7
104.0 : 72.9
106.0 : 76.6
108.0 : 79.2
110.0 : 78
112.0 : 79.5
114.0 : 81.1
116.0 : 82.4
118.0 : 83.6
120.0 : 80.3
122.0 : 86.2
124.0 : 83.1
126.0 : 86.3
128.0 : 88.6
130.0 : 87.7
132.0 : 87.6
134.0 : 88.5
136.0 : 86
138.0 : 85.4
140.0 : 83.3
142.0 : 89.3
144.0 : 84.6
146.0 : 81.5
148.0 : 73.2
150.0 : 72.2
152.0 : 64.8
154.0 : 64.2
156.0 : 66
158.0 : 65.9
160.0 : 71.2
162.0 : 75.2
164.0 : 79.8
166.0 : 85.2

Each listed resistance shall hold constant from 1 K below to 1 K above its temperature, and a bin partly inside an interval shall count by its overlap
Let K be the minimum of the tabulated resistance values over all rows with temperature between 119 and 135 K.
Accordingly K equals 80.3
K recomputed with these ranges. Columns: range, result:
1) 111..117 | 79.5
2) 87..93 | 64.9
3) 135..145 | 83.3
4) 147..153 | 64.8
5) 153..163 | 64.2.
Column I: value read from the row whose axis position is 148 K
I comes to 73.2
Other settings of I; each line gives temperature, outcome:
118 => 83.6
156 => 66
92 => 65.5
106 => 76.6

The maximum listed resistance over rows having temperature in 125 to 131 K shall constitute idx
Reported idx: 88.6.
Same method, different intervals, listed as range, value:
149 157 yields 72.2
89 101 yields 66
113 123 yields 86.2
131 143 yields 89.3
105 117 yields 82.4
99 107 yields 76.6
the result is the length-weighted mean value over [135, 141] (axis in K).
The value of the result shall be 84.9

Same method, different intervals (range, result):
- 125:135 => 87.7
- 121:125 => 84.7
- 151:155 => 64.5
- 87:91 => 68.2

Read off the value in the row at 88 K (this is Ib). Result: 71.5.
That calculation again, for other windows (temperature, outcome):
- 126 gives 86.3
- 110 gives 78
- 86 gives 71.3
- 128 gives 88.6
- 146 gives 81.5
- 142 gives 89.3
